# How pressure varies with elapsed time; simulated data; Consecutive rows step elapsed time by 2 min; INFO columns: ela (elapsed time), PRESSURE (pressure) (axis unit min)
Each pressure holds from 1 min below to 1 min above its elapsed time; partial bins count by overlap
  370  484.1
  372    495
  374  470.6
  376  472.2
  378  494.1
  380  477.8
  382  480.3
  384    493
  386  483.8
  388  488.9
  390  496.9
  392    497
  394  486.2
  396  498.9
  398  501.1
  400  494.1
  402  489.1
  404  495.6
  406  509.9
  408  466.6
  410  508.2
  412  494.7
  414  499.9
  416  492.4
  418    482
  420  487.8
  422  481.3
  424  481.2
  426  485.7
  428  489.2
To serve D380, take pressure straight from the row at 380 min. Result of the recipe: 477.8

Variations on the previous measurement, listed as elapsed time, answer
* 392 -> 497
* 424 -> 481.2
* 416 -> 492.4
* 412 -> 494.7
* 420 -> 487.8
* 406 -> 509.9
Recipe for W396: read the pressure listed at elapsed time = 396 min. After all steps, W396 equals 498.9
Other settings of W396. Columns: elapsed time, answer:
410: 508.2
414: 499.9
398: 501.1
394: 486.2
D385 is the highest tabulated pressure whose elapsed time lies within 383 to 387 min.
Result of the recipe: 493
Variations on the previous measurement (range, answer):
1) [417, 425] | 487.8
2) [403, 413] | 509.9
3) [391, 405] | 501.1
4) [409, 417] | 508.2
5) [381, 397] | 498.9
